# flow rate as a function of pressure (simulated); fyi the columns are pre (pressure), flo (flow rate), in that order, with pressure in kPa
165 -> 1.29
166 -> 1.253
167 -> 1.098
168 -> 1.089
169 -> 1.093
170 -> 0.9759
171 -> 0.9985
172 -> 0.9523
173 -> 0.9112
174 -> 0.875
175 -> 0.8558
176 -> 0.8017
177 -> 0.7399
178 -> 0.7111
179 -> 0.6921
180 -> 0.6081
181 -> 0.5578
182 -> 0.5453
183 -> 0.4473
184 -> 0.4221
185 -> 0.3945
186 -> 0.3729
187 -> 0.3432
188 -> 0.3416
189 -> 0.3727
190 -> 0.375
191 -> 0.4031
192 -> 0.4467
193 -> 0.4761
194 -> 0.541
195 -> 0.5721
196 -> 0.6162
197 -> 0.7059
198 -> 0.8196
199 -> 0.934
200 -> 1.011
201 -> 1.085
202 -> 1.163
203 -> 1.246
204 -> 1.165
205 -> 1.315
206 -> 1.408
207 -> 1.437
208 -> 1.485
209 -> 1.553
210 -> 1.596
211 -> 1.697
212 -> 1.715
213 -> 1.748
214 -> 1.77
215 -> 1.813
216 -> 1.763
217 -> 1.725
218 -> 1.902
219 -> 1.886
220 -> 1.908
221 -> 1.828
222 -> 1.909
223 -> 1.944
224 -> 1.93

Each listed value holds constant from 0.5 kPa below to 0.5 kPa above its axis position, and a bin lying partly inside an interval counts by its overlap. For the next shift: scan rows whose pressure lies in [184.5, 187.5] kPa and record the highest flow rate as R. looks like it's 0.3945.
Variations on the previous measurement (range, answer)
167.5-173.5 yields 1.093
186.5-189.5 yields 0.3727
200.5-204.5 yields 1.246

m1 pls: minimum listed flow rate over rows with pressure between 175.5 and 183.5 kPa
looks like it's 0.4473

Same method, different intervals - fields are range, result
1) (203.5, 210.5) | 1.165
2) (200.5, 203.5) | 1.085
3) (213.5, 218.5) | 1.725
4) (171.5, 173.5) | 0.9112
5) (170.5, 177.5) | 0.7399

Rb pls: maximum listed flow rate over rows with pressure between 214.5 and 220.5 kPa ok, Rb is 1.908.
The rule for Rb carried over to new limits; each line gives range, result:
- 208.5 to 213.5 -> 1.748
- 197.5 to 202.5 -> 1.163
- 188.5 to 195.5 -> 0.5721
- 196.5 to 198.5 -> 0.8196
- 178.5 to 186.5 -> 0.6921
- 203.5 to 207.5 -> 1.437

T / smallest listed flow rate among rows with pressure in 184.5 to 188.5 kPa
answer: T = 0.3416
